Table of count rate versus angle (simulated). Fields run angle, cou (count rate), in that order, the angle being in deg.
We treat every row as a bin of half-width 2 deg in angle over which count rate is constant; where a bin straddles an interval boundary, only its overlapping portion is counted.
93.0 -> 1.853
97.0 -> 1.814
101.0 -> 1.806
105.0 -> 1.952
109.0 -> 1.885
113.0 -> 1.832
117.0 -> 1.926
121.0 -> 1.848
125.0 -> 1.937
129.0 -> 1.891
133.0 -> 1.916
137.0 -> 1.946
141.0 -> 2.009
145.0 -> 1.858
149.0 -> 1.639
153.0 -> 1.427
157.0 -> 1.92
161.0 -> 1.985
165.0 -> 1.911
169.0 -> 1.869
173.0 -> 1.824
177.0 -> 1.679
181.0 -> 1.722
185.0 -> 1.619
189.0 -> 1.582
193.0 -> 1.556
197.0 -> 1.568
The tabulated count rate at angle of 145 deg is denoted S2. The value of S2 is 1.858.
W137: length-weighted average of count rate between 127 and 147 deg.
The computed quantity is 1.92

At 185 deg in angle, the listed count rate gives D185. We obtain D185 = 1.619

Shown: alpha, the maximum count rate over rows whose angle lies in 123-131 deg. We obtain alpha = 1.937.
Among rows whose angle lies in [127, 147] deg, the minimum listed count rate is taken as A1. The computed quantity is 1.858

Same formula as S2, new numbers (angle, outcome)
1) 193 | 1.556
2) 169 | 1.869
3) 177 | 1.679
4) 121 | 1.848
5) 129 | 1.891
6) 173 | 1.824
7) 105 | 1.952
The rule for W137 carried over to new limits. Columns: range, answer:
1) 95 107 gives 1.86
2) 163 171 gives 1.89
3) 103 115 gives 1.89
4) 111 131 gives 1.89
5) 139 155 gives 1.73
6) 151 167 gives 1.81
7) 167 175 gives 1.85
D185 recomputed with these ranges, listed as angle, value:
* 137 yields 1.946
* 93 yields 1.853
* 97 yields 1.814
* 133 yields 1.916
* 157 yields 1.92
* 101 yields 1.806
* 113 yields 1.832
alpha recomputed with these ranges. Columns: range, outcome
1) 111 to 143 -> 2.009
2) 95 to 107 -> 1.952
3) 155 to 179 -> 1.985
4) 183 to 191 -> 1.619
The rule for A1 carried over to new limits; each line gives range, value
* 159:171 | 1.869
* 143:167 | 1.427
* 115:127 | 1.848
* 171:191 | 1.582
